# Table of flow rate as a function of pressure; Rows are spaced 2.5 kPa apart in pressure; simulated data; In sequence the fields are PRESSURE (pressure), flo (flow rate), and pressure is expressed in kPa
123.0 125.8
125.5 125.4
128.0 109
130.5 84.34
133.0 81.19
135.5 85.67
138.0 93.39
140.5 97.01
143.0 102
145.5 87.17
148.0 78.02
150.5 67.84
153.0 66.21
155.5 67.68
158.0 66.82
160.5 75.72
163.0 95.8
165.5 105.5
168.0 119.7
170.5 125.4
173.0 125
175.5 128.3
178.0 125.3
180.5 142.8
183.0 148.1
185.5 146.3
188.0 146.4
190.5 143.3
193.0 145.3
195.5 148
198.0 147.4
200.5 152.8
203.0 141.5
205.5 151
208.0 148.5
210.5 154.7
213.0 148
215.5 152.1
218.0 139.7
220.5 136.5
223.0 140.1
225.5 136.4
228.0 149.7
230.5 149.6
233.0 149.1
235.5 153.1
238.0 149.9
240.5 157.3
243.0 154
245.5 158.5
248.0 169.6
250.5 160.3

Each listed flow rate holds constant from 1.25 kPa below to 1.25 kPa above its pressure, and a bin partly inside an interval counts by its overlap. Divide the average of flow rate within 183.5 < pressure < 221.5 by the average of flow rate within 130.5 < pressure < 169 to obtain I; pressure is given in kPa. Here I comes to 1.71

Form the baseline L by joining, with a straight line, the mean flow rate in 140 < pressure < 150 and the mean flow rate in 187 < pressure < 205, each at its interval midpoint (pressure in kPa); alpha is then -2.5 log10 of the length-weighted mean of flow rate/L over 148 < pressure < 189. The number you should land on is 0.09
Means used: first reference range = 88.9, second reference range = 147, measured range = 108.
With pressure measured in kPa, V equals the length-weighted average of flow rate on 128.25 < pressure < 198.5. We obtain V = 108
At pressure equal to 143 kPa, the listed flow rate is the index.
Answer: 102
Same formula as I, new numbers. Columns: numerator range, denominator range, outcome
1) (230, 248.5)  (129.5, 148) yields 1.73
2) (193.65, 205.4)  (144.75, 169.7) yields 1.76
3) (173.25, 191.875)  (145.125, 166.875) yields 1.77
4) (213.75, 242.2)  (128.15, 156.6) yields 1.75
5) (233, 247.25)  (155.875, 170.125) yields 1.66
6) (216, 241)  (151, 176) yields 1.52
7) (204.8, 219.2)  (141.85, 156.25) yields 1.90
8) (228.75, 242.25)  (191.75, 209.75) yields 1.03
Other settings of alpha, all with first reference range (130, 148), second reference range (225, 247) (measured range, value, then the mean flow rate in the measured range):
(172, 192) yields -0.18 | 138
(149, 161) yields 0.41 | 68.6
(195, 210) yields -0.14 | 149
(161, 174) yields -0.04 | 112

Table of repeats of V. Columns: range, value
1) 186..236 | 147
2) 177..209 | 145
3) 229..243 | 152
